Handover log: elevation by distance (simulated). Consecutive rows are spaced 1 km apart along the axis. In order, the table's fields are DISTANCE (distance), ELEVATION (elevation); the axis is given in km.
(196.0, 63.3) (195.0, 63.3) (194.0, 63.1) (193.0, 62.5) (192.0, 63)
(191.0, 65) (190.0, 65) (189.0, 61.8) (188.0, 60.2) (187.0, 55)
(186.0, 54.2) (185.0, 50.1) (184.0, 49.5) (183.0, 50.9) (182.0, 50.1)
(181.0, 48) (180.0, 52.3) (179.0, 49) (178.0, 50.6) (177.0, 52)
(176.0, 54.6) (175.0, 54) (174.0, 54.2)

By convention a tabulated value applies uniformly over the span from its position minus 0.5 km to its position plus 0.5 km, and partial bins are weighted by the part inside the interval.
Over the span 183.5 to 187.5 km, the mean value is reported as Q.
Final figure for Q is 52.2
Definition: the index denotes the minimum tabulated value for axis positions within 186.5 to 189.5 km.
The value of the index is 55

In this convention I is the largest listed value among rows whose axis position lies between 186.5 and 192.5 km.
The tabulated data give 65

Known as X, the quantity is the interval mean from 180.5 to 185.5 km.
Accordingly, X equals 49.7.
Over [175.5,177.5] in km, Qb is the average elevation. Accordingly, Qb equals 53.3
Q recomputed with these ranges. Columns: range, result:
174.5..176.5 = 54.3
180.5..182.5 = 49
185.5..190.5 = 59.2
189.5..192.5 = 64.3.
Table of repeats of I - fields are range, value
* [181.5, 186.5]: 54.2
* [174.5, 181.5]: 54.6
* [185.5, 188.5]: 60.2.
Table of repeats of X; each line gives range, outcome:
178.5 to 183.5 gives 50.1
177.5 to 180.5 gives 50.6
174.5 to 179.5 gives 52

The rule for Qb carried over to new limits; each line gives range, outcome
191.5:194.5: 62.9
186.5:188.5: 57.6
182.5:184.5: 50.2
